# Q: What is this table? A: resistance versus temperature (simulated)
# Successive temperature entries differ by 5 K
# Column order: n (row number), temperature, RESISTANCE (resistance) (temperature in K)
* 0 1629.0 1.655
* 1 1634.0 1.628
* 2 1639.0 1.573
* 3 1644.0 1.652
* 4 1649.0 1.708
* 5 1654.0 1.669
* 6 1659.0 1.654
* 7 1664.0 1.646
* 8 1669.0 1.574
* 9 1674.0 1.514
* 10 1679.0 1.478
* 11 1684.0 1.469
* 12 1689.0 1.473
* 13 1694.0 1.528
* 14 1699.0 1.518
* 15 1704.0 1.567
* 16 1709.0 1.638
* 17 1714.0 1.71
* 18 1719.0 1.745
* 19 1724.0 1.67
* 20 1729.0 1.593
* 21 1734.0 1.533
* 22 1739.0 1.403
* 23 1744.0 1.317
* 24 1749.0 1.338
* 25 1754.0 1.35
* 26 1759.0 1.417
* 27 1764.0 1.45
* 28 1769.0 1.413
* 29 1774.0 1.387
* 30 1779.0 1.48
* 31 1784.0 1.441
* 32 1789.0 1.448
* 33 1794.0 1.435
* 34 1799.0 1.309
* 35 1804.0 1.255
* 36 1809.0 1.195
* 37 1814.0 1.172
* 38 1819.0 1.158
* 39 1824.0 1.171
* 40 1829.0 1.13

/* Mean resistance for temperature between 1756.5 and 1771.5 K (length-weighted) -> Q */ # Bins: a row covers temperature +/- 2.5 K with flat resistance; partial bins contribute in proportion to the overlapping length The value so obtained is 1.43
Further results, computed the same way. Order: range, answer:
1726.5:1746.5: 1.46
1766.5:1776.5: 1.4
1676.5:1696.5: 1.49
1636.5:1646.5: 1.61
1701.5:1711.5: 1.6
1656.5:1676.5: 1.6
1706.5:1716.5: 1.67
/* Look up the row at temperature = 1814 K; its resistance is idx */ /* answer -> 1.172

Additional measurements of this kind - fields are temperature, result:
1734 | 1.533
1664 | 1.646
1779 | 1.48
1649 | 1.708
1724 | 1.67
